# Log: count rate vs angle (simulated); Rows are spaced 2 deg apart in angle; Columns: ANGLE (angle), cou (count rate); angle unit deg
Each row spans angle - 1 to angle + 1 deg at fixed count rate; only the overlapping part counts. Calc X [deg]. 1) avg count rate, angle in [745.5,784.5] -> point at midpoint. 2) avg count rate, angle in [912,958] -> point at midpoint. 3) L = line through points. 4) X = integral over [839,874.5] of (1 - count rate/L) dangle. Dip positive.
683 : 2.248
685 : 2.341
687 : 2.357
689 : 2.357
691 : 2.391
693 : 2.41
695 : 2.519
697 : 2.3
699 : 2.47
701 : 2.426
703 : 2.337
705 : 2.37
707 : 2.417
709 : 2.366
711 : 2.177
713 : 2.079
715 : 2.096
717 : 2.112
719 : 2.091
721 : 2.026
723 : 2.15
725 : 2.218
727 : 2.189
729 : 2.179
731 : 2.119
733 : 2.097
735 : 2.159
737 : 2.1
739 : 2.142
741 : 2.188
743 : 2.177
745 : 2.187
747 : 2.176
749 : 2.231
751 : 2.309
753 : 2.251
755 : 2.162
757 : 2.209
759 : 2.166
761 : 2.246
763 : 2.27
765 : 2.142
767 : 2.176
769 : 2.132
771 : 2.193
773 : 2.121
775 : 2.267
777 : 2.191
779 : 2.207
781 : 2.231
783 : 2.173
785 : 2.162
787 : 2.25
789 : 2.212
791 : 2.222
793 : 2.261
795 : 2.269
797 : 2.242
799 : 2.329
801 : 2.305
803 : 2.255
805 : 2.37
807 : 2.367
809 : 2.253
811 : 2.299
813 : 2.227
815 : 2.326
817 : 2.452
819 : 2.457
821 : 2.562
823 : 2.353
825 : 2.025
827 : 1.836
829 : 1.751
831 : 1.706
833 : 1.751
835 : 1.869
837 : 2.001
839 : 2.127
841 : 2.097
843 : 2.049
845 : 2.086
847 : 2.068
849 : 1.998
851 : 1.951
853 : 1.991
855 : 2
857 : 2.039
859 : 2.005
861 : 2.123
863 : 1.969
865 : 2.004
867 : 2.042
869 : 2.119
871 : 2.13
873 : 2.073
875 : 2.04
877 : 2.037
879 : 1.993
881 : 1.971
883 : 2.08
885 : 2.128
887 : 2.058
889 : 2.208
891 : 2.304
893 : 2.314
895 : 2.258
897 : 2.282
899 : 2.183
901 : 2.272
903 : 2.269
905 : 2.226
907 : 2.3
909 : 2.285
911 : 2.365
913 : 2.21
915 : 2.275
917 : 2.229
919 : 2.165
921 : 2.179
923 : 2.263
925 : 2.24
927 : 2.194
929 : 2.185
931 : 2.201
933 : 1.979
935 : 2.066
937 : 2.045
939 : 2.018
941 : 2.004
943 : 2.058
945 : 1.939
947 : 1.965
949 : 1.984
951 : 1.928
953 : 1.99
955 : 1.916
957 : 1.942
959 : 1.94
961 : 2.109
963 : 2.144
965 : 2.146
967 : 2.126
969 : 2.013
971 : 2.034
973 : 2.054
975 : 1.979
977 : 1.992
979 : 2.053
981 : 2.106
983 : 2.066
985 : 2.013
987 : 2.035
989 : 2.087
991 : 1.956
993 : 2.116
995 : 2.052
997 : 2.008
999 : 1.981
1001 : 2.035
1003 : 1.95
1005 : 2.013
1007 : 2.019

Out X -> 1.5 deg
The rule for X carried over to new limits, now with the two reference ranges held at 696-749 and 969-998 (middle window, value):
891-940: -3.0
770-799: -0.7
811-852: 0.9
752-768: -0.2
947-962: 0.6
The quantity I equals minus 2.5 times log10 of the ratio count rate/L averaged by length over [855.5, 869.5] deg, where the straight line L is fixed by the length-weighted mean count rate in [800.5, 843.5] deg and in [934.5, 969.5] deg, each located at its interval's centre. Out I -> 0.04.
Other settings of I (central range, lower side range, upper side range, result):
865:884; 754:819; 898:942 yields 0.08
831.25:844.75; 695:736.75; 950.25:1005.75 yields 0.08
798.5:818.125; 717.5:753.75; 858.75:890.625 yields -0.10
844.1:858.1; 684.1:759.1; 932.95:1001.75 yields 0.06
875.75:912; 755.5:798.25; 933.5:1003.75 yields -0.05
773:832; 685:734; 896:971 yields -0.01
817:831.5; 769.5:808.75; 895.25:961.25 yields 0.04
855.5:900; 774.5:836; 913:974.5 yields 0.02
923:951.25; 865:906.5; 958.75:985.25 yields 0.01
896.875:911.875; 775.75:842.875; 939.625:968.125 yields -0.10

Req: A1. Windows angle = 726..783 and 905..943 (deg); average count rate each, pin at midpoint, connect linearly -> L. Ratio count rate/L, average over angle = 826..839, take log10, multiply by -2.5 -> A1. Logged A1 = 0.18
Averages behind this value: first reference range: 2.19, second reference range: 2.18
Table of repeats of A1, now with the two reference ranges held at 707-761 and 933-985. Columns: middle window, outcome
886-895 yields -0.08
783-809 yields -0.07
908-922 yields -0.10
